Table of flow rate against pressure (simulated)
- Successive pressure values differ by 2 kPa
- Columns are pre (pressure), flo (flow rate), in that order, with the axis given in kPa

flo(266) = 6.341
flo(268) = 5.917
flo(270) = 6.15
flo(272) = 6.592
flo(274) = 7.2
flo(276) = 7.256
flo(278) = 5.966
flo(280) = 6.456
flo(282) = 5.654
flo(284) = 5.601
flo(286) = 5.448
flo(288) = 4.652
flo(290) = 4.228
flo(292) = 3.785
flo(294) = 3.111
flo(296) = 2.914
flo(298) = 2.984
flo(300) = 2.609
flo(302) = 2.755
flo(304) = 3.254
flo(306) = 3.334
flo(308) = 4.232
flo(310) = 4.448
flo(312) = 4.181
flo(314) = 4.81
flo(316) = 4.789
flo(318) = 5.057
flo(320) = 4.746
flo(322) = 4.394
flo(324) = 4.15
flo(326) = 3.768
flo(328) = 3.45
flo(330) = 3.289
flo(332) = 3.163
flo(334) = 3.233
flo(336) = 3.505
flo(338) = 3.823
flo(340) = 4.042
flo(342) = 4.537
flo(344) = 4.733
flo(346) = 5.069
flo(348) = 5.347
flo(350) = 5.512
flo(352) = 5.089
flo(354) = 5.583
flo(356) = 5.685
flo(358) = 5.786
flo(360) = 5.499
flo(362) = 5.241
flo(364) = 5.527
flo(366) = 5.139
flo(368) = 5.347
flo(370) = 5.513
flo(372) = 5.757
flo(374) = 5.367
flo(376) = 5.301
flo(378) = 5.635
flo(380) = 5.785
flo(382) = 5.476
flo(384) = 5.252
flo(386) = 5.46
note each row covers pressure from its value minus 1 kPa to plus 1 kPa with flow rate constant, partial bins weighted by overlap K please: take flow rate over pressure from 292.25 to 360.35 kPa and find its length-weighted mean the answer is 4.19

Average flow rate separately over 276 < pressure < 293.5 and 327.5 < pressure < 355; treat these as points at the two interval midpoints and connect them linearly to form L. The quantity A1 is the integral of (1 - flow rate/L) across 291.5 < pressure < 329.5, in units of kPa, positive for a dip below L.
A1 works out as 7.8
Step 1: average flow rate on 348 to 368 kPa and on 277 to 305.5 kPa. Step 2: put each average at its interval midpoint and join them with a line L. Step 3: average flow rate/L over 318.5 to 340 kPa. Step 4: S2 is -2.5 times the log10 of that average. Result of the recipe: 0.28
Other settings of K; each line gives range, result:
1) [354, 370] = 5.47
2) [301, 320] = 4.13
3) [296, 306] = 2.95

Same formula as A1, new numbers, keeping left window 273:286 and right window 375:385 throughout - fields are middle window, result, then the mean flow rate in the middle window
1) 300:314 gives 5.45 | 3.7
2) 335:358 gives 3.57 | 4.85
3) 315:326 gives 2.61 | 4.55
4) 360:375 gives 0.46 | 5.42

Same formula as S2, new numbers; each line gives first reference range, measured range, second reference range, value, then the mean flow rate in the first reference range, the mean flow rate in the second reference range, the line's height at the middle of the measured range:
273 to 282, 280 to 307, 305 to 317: 0.37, 6.6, 4.3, 5.5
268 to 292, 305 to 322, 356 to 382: 0.27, 5.84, 5.5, 5.71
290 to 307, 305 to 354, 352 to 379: -0.03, 3.16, 5.48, 4.23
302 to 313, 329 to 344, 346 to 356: 0.29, 3.79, 5.38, 4.85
